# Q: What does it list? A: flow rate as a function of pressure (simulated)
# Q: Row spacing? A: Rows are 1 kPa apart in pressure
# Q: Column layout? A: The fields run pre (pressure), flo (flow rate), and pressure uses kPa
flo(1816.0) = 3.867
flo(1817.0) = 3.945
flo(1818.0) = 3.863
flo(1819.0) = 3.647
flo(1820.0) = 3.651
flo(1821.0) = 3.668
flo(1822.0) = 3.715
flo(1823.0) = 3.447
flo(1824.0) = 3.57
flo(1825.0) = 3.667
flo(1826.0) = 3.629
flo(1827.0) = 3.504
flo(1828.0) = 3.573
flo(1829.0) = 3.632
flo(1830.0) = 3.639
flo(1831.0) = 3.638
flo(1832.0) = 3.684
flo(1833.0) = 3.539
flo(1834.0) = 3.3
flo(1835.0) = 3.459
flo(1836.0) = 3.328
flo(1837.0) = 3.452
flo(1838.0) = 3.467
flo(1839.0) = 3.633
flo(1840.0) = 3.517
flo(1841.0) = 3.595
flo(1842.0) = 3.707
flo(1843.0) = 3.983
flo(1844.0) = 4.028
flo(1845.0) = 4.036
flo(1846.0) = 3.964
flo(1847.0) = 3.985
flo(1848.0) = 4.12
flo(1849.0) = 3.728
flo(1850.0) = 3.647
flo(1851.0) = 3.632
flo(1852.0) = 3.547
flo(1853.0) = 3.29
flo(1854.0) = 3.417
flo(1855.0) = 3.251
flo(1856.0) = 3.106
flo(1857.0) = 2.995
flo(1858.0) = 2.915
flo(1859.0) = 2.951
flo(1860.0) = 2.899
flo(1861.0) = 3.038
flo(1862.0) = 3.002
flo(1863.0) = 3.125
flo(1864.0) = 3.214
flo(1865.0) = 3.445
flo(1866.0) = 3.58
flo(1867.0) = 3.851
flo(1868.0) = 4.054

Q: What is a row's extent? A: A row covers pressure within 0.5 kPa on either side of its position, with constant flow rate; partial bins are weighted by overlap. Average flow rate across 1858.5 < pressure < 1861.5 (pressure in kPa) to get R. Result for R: 2.96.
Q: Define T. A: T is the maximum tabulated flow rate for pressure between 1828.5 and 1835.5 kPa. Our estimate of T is 3.684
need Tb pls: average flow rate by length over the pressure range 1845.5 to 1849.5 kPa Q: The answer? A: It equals 3.95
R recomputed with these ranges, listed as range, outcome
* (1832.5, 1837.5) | 3.42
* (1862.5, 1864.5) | 3.17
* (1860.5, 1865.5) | 3.16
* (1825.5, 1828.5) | 3.57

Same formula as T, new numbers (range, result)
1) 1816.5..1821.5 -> 3.945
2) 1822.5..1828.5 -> 3.667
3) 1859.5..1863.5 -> 3.125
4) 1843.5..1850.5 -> 4.12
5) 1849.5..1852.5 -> 3.647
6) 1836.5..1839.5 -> 3.633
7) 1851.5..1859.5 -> 3.547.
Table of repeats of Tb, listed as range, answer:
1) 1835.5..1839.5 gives 3.47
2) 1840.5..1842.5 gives 3.65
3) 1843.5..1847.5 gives 4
